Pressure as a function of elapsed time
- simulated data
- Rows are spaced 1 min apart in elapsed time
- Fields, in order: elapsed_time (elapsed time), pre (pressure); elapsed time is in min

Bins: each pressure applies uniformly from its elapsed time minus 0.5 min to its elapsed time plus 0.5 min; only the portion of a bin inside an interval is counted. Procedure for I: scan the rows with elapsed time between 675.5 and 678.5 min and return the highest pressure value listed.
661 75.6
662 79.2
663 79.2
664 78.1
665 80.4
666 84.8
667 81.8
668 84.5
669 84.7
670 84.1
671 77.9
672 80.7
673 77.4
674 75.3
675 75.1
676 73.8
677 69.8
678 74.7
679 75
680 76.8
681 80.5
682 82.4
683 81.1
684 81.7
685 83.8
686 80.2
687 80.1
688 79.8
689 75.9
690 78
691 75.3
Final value 74.7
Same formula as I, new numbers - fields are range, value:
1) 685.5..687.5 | 80.2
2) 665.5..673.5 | 84.8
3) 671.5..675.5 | 80.7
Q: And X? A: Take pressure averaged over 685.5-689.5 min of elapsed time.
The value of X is 79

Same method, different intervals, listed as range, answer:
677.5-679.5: 74.8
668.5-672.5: 81.9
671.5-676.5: 76.5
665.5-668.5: 83.7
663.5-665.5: 79.2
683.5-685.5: 82.8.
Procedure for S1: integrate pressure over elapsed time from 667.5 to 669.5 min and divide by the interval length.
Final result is 84.6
